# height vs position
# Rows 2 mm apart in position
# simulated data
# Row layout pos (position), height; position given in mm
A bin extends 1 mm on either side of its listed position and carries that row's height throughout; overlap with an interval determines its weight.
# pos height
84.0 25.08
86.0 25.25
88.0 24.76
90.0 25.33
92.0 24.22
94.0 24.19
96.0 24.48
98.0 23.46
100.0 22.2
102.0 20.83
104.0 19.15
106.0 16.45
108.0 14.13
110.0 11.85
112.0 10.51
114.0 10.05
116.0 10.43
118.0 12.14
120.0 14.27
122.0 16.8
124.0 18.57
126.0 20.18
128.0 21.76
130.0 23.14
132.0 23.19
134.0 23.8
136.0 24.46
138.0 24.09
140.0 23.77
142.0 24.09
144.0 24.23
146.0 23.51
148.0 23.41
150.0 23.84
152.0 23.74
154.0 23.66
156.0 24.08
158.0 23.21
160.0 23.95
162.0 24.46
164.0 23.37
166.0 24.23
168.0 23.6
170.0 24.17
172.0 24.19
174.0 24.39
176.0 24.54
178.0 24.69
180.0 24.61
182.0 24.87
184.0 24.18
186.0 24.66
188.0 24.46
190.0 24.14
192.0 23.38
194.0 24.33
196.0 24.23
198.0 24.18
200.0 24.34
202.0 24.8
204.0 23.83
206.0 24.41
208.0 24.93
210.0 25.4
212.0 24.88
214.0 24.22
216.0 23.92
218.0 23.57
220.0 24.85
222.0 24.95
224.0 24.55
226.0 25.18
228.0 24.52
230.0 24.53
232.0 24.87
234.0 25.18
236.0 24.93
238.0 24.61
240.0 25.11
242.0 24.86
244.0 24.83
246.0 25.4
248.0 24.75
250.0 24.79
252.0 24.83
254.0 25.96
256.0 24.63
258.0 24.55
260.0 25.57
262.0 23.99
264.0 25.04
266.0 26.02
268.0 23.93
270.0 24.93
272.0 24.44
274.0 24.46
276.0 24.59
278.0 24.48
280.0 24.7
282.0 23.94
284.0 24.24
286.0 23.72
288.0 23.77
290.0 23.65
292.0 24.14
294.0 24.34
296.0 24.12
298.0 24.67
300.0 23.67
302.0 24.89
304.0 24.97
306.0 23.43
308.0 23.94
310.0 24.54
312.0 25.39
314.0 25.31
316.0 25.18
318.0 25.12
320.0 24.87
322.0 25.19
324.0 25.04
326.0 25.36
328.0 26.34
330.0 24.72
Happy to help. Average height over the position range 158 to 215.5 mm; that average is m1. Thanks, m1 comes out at 24.3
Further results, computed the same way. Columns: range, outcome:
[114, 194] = 22.5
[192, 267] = 24.7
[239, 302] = 24.6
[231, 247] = 25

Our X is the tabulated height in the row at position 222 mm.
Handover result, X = 24.95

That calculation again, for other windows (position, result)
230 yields 24.53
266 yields 26.02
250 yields 24.79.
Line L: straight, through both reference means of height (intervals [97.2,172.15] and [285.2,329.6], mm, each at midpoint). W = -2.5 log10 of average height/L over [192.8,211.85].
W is -0.106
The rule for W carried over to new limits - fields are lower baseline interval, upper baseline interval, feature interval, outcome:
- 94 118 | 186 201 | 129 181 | -0.15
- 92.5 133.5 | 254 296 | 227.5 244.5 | -0.09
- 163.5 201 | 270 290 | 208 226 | -0.02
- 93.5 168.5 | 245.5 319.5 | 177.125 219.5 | -0.09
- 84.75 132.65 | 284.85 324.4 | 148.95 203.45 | -0.16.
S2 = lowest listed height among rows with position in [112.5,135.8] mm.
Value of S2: 10.05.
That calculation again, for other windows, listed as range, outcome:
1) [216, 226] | 23.57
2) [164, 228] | 23.37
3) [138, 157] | 23.41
